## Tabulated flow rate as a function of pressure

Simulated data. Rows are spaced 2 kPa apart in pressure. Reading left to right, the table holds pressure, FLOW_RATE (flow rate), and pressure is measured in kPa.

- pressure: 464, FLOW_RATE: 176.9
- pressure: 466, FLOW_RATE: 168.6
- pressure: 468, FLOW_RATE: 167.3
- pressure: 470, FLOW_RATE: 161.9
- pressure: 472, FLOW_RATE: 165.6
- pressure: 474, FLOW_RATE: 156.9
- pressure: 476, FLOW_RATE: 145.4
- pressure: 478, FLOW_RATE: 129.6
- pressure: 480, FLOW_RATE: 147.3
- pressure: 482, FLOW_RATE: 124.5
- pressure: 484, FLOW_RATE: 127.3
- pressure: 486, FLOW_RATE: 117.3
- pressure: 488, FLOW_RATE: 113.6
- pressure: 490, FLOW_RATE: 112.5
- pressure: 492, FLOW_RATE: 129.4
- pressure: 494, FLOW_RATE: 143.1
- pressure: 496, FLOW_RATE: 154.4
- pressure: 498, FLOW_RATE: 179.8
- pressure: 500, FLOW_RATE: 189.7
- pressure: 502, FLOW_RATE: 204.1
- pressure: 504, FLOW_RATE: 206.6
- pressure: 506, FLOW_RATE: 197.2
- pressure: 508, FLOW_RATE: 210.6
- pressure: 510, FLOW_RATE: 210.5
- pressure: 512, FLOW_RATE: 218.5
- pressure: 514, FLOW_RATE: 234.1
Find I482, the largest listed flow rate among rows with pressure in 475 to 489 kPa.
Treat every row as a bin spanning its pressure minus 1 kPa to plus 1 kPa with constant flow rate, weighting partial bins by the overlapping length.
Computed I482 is 147.3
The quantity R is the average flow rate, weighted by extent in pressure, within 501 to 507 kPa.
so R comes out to 203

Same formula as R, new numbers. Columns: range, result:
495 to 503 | 182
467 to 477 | 159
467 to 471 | 165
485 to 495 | 123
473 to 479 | 144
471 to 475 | 161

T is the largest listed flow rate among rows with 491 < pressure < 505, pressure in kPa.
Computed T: 206.6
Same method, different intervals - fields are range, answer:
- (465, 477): 168.6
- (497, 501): 189.7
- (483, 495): 143.1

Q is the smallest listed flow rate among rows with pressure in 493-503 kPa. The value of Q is 143.1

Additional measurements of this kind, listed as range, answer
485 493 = 112.5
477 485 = 124.5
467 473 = 161.9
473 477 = 145.4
